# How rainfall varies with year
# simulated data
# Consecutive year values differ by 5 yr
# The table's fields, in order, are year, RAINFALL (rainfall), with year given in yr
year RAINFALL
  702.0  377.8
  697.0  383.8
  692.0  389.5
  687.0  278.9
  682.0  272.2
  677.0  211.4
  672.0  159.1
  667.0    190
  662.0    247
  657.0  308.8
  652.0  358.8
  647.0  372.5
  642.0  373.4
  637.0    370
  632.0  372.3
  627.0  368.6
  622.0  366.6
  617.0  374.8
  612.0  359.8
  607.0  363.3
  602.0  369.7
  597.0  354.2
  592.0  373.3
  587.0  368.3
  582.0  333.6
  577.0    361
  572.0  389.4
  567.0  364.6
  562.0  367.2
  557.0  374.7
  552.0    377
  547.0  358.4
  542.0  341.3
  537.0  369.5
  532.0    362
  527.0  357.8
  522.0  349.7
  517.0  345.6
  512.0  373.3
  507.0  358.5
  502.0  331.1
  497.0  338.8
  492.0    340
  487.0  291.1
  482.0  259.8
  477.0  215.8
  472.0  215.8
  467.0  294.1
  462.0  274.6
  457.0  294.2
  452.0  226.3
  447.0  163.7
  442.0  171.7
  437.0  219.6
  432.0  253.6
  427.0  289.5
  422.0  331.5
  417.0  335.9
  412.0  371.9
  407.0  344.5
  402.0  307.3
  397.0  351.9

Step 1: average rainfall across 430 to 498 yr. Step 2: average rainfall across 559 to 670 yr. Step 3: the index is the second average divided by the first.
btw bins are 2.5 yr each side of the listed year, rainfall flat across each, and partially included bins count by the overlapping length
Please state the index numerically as 1.39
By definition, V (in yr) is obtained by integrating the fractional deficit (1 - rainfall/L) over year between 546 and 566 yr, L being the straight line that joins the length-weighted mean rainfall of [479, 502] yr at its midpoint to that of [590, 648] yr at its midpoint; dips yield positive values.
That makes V -1.8 yr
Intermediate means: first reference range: 308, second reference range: 368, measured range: 370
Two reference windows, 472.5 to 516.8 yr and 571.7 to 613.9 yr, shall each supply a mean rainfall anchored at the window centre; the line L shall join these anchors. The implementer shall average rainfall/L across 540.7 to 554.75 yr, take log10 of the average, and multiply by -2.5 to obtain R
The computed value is -0.07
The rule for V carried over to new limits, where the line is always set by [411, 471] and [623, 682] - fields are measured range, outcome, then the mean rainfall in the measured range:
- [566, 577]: -3.30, 375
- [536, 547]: -2.76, 354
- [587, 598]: -2.77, 366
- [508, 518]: -3.00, 361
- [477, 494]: -0.66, 284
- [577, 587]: -2.02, 349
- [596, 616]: -4.65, 363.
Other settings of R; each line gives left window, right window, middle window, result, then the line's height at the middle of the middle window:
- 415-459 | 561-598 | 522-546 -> -0.09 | 329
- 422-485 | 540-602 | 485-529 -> -0.15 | 299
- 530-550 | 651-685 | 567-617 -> -0.17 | 312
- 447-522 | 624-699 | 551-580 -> -0.23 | 302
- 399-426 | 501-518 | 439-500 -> 0.33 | 347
